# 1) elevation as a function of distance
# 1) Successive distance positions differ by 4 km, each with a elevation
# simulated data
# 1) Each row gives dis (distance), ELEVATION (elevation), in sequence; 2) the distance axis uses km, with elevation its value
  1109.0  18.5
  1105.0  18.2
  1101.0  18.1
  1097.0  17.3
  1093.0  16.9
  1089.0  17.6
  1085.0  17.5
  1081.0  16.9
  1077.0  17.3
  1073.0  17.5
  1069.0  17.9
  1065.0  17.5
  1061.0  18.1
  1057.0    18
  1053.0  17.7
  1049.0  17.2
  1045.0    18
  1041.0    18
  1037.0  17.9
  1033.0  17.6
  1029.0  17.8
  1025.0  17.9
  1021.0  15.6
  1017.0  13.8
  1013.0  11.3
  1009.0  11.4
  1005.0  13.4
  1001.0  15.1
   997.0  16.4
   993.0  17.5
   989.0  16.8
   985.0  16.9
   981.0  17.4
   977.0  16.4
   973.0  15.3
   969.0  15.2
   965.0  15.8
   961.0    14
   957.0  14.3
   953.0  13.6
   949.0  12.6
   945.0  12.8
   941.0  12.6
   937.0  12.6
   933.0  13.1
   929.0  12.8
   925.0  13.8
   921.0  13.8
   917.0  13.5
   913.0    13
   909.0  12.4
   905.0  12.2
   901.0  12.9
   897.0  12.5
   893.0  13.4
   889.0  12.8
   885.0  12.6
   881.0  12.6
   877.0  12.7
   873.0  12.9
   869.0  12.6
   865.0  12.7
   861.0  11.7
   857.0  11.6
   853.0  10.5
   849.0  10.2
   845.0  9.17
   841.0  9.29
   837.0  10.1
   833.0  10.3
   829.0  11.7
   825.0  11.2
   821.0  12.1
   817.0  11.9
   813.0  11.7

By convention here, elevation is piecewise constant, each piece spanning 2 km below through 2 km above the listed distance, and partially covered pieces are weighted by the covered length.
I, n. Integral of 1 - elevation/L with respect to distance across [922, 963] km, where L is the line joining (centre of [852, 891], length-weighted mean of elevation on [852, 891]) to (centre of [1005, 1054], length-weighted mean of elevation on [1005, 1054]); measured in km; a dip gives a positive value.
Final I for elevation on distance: 2.2 km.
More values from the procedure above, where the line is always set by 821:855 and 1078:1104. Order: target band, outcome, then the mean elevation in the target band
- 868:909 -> -3.15 km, 12.7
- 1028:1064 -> -3.65 km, 17.8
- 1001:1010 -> 1.15 km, 13.1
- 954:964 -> -0.36 km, 14.3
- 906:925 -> -0.95 km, 13.2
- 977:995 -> -3.18 km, 17.1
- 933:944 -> 0.40 km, 12.7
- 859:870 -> -1.14 km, 12.3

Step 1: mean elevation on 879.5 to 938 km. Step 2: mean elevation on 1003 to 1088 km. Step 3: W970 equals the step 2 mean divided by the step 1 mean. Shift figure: 1.28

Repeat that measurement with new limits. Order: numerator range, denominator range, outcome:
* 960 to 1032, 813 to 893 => 1.34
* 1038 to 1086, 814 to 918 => 1.49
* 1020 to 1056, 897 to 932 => 1.35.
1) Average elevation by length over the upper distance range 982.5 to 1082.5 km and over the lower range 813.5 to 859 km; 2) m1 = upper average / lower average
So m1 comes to 1.5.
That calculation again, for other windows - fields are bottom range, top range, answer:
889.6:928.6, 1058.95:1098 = 1.34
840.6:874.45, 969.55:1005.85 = 1.44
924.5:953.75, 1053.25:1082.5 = 1.36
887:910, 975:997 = 1.33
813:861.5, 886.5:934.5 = 1.20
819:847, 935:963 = 1.25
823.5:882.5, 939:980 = 1.27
